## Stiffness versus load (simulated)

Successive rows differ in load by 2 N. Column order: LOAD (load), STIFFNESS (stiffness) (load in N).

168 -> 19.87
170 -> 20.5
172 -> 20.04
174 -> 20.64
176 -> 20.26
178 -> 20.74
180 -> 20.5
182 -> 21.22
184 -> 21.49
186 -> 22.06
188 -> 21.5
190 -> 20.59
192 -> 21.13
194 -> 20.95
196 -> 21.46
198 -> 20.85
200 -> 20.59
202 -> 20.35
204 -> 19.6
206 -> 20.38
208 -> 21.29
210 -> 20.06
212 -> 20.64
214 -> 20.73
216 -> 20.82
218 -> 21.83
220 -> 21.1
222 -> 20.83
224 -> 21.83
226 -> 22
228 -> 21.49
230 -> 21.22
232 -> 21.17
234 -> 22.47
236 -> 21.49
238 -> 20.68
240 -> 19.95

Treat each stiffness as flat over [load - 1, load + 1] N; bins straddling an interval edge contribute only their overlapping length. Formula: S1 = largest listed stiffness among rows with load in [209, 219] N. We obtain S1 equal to 21.83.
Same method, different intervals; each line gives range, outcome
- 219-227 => 22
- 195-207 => 21.46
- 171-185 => 21.49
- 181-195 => 22.06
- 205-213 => 21.29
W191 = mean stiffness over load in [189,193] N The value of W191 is 20.9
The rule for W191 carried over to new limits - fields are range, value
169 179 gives 20.4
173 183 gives 20.7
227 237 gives 21.6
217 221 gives 21.5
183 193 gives 21.4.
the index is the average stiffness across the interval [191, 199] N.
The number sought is 21.1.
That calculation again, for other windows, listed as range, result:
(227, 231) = 21.4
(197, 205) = 20.3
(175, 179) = 20.5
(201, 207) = 20.1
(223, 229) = 21.8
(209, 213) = 20.4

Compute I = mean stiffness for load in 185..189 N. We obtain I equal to 21.8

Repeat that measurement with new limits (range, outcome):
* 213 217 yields 20.8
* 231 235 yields 21.8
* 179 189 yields 21.4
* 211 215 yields 20.7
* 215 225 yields 21.3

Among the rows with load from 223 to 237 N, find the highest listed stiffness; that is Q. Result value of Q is 22.47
